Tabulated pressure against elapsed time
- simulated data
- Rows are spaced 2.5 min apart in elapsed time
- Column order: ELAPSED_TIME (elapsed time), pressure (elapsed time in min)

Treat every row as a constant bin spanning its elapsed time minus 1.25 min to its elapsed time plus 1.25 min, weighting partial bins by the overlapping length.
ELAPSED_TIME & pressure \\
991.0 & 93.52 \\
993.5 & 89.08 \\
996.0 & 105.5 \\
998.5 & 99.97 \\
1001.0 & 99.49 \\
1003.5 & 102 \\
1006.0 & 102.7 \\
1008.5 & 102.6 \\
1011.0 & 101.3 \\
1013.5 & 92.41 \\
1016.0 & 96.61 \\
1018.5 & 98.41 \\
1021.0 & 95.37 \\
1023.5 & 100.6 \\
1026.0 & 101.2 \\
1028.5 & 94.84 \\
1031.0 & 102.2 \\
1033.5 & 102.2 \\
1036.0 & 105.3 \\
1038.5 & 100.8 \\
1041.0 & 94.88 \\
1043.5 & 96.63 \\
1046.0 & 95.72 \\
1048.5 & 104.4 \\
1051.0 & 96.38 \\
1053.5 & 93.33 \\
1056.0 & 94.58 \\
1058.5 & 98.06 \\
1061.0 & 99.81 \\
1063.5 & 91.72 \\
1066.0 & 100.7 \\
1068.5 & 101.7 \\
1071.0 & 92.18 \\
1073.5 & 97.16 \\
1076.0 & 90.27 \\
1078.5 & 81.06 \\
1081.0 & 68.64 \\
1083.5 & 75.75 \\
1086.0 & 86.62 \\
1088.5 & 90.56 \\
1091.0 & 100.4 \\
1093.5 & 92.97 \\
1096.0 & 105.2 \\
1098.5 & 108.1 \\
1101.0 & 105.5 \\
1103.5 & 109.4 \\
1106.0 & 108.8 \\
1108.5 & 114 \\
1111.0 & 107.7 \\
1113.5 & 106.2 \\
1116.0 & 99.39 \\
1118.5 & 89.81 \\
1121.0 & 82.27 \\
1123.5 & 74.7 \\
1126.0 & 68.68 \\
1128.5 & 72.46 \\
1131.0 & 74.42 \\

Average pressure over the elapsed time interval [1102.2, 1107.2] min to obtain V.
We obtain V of 109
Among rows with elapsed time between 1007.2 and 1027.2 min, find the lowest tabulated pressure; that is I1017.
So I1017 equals 92.41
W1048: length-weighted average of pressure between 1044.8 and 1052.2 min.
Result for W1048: 98.9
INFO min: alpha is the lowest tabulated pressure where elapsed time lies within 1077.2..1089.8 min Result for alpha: 68.64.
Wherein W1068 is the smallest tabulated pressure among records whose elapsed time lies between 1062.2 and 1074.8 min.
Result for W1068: 91.72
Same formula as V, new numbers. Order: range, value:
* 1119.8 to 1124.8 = 78.3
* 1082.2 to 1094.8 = 89.2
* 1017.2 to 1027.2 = 98.9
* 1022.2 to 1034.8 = 100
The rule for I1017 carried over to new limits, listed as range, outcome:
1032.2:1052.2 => 94.88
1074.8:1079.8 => 81.06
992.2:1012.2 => 89.08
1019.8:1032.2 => 94.84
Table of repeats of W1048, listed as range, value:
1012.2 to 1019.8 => 95.8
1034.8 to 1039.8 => 103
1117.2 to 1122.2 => 86.2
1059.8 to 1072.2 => 97.2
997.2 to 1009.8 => 101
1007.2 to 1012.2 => 102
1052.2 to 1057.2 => 94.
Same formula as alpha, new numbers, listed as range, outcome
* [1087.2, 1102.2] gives 90.56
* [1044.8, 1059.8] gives 93.33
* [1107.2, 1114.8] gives 106.2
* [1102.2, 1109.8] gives 108.8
